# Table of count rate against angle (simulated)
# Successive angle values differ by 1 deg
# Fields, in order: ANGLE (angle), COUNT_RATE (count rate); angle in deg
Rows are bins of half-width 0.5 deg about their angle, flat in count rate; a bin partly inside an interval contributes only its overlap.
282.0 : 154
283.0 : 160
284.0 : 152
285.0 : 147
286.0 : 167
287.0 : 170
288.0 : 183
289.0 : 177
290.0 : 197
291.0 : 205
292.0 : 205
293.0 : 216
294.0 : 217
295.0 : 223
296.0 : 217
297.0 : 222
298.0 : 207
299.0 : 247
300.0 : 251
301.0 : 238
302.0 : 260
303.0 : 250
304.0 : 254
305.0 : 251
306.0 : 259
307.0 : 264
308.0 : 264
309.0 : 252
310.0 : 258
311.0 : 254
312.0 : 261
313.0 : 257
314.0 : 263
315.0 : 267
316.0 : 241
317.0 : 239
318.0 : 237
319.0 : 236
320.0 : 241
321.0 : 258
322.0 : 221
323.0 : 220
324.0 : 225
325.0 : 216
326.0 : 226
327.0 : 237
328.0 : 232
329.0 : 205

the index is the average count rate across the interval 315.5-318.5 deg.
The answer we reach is 239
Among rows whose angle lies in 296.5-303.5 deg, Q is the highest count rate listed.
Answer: 260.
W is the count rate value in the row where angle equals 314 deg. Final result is 263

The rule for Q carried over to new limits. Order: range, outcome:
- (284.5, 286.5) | 167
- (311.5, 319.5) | 267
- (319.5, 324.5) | 258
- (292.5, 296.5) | 223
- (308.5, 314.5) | 263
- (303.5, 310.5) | 264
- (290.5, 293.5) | 216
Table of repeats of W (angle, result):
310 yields 258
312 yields 261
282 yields 154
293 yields 216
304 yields 254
